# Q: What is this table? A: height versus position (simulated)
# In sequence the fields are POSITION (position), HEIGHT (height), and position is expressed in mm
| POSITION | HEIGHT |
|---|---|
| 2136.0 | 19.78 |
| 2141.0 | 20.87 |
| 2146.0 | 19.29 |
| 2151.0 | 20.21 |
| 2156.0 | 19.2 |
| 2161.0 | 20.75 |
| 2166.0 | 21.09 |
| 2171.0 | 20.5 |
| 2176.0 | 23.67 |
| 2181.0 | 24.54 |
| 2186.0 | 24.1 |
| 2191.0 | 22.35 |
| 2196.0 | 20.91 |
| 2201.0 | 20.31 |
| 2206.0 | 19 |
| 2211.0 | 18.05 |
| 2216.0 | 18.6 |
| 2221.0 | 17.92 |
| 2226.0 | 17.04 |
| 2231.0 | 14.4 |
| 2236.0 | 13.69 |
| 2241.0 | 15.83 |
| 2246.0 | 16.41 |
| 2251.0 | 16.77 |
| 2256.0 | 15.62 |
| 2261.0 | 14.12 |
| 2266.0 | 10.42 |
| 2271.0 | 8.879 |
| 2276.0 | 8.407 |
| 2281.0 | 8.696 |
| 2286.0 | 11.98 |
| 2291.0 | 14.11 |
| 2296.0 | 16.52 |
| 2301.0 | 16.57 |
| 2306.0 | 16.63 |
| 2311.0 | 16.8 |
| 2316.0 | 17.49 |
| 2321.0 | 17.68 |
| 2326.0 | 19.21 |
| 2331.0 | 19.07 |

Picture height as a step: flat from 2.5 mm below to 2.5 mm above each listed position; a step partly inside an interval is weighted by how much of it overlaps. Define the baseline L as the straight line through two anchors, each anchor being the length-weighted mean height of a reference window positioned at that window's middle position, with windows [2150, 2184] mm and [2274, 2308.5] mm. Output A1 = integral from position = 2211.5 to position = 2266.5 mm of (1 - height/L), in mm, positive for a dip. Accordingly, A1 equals 3.3 mm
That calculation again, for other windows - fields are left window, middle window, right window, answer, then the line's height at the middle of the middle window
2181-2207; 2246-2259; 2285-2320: 1.74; 18.6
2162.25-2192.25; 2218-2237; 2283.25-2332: 4.02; 20.3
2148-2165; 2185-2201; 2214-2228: -2.65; 18.8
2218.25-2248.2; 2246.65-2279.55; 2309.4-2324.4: 7.88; 16.5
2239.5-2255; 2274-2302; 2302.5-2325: 7.17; 16.9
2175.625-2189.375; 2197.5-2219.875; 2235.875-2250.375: 1.60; 20.5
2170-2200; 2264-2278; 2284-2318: 6.65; 17.5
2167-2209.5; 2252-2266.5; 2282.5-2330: 3.41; 18.5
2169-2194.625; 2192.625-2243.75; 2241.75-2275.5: 2.44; 18.5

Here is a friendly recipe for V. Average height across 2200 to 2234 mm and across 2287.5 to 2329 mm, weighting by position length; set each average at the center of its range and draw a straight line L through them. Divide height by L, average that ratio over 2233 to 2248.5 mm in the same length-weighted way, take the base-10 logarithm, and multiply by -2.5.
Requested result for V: 0.15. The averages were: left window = 17.7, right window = 16.8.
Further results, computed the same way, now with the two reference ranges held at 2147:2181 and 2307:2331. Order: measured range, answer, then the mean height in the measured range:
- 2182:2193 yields -0.14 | 23.4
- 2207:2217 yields 0.10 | 18.4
